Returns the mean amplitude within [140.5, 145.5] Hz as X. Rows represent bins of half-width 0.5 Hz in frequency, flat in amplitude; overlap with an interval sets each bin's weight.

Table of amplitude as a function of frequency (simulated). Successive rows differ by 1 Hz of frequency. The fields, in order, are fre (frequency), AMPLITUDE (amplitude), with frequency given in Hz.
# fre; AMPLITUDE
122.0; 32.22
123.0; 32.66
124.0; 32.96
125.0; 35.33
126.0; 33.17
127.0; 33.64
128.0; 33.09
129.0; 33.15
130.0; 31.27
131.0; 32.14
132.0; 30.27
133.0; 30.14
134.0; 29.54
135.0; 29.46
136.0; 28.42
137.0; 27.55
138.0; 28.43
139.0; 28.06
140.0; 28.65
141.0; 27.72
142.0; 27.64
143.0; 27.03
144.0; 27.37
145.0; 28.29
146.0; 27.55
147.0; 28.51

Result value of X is 27.6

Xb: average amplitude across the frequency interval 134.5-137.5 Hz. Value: 28.5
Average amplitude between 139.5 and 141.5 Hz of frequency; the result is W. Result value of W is 28.2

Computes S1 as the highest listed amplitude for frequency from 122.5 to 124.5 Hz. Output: 32.96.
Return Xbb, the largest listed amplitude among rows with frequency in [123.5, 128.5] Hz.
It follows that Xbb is 35.33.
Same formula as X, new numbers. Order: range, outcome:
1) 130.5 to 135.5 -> 30.3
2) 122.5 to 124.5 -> 32.8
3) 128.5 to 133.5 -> 31.4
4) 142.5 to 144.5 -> 27.2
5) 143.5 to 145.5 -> 27.8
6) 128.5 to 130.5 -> 32.2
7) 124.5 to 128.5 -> 33.8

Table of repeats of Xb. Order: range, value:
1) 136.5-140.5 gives 28.2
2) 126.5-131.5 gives 32.7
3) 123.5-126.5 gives 33.8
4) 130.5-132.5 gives 31.2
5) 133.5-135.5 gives 29.5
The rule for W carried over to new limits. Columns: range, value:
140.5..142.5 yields 27.7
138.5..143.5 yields 27.8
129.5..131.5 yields 31.7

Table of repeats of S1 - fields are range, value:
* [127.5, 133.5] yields 33.15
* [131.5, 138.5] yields 30.27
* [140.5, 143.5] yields 27.72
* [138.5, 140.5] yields 28.65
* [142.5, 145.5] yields 28.29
